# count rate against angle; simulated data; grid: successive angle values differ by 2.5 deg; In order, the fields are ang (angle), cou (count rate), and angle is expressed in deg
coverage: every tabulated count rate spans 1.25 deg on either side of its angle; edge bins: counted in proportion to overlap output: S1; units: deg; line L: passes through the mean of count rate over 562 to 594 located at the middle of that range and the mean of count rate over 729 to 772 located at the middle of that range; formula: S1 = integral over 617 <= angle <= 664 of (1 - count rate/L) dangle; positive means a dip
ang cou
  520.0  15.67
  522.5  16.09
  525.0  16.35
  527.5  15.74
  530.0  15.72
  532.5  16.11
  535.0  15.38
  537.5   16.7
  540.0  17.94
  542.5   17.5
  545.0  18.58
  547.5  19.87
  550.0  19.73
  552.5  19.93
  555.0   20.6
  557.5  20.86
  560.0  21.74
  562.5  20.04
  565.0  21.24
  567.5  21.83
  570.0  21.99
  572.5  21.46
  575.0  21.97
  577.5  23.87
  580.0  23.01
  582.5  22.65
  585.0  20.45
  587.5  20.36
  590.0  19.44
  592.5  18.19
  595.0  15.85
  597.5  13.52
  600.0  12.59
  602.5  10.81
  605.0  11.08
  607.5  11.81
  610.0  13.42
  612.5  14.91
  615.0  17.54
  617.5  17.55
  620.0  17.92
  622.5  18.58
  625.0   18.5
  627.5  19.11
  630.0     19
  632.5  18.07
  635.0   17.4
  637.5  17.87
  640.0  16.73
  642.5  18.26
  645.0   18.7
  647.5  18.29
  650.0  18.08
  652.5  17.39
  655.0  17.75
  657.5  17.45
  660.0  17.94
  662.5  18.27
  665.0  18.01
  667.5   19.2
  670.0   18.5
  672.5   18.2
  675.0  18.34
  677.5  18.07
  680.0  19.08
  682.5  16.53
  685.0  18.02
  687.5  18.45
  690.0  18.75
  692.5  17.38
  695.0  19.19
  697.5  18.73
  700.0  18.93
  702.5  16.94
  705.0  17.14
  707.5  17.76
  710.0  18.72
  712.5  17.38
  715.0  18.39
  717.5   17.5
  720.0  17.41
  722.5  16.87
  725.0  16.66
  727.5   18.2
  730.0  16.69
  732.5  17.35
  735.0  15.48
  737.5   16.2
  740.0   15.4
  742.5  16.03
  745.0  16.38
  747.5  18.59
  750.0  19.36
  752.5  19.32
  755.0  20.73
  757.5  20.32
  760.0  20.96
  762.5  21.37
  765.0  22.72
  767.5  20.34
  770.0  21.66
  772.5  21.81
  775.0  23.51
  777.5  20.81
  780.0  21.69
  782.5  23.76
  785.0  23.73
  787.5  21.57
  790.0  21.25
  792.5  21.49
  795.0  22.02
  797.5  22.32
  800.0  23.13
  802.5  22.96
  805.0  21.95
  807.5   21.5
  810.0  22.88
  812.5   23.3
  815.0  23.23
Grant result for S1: 5.36 deg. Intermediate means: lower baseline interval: 21.3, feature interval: 18.1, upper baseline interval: 18.8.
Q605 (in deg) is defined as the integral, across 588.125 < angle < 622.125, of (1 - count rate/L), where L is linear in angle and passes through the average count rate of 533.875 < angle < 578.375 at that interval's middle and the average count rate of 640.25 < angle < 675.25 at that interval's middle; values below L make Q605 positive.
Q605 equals 7.0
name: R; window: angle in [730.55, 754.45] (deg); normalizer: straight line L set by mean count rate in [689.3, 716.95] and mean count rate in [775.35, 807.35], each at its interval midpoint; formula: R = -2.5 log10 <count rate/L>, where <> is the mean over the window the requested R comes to 0.16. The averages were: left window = 18.1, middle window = 17.2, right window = 22.2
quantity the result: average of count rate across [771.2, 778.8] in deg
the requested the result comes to 22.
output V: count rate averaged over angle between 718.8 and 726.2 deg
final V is 17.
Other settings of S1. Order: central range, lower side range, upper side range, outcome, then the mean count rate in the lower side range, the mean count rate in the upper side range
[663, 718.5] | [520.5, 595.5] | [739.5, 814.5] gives 6.3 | 19.4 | 21.2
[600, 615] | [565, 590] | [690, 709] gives 5.8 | 21.8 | 18.1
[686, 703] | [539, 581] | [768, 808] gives 2.5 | 20.7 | 22.2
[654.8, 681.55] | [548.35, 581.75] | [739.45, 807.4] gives 3.7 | 21.4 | 21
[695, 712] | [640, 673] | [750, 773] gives 1.1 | 18.1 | 20.9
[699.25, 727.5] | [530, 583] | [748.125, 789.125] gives 4.6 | 20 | 21.4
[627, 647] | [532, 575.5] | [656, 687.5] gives 0.5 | 19.7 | 18.1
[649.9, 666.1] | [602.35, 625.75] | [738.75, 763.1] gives -1.4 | 15.3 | 18.8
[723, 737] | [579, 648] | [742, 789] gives 2.2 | 17.2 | 20.8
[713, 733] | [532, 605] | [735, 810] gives 2.9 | 19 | 20.7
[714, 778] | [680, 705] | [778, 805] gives 5.0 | 18.1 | 22.3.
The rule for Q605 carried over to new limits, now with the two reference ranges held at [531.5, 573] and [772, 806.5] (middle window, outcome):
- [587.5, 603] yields 3.3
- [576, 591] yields -1.4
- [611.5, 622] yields 1.6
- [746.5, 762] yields 1.3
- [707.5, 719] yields 1.8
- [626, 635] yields 0.8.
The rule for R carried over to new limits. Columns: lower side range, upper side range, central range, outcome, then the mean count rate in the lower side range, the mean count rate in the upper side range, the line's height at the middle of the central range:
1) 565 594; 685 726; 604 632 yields 0.23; 21.3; 17.9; 20.3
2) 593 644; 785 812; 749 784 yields -0.01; 16.1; 22.2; 21.1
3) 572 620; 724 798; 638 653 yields 0.01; 17.3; 19.9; 18.1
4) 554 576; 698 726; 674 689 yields 0.02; 21.3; 17.6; 18.4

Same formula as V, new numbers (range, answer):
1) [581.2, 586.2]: 21.6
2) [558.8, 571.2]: 21.4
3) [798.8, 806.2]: 22.7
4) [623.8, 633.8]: 18.7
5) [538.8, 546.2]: 18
